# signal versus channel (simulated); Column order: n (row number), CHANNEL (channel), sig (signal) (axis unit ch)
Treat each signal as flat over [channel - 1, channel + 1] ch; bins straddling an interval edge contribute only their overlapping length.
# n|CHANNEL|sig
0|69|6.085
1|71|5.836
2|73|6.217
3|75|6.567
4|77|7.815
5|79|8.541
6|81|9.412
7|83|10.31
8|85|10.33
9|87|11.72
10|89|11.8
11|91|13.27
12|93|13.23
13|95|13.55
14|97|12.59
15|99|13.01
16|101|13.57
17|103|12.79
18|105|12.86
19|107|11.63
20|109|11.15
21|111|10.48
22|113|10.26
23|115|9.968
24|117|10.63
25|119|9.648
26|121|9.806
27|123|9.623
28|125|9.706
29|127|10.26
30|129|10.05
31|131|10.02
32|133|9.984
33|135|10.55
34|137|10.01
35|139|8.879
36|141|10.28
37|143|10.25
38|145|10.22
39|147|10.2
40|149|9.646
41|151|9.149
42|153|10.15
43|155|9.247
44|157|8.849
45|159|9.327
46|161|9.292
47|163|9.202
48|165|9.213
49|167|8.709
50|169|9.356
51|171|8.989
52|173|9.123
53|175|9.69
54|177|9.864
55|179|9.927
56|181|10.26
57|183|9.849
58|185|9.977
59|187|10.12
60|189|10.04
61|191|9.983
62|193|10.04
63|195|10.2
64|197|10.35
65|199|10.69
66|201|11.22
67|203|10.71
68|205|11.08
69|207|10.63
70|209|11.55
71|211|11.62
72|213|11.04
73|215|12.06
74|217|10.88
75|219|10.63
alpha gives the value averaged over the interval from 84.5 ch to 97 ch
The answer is 12.4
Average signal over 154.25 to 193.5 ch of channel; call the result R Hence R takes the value 9.55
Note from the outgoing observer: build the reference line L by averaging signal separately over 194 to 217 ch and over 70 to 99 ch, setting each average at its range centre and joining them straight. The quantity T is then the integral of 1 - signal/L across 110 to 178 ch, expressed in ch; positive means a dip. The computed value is 5.5 ch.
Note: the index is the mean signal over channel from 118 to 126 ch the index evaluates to 9.7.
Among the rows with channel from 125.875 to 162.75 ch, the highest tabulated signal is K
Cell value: 10.55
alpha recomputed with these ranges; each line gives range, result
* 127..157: 9.88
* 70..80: 7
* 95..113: 12.2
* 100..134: 10.7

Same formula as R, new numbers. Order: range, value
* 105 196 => 9.9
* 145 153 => 9.79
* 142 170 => 9.49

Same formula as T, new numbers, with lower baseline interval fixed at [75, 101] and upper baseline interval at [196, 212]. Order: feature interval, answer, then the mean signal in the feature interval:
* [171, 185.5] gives 1.68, 9.75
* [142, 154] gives 1.25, 9.94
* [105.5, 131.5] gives 1.97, 10.3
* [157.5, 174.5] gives 2.92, 9.16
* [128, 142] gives 1.44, 9.97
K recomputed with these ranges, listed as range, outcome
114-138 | 10.63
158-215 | 12.06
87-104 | 13.57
